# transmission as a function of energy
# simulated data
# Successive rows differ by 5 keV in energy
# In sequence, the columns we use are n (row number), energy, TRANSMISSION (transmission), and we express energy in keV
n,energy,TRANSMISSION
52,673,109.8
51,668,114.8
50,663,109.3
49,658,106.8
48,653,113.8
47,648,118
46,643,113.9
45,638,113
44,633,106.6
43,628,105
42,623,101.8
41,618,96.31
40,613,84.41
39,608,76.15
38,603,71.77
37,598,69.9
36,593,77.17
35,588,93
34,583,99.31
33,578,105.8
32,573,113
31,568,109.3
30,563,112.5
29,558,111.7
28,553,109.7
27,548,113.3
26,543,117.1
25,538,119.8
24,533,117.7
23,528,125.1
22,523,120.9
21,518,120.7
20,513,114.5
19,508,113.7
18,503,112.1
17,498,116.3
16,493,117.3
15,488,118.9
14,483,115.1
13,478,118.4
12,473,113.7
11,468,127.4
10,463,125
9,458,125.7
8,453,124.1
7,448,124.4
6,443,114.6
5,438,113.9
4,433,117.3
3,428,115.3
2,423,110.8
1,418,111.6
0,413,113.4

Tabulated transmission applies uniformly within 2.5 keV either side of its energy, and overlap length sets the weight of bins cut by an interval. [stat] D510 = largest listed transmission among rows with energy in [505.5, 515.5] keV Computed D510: 114.5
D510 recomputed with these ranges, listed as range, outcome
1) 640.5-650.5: 118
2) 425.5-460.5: 125.7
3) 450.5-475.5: 127.4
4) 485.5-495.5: 118.9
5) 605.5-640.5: 113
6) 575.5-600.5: 105.8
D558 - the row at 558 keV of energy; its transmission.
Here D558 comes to 111.7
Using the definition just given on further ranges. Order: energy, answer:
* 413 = 113.4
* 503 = 112.1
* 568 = 109.3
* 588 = 93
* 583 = 99.31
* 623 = 101.8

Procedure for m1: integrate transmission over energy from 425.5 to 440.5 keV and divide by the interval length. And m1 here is 116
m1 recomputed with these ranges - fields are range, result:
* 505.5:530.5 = 119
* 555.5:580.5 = 110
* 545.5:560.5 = 112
